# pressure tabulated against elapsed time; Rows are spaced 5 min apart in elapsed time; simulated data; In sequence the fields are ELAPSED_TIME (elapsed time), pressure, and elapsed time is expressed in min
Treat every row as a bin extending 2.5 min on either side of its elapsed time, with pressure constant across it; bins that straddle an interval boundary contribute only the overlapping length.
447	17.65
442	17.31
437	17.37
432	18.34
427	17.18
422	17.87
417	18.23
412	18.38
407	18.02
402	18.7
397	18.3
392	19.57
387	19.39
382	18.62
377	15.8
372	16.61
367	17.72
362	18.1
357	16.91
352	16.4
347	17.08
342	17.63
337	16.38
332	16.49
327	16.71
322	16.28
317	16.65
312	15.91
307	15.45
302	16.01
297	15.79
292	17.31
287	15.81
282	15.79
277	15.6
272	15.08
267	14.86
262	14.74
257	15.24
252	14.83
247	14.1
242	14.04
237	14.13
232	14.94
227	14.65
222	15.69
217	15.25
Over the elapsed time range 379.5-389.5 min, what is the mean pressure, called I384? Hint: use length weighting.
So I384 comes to 19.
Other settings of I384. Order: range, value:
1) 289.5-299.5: 16.6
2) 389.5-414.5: 18.6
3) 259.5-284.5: 15.2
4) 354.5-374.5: 17.3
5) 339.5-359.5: 17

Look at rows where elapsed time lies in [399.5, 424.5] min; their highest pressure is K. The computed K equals 18.7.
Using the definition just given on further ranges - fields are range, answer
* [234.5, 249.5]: 14.13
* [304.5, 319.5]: 16.65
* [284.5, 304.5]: 17.31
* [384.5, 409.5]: 19.57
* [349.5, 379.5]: 18.1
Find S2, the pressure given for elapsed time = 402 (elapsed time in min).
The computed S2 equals 18.7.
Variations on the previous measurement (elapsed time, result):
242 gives 14.04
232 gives 14.94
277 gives 15.6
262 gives 14.74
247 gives 14.1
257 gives 15.24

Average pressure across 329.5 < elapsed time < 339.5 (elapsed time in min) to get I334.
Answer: 16.4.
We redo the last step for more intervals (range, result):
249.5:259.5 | 15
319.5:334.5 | 16.5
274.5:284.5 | 15.7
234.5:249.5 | 14.1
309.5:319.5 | 16.3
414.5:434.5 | 17.9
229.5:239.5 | 14.5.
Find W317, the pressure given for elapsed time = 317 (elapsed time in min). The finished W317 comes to 16.65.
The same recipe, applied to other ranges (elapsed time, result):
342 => 17.63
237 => 14.13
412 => 18.38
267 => 14.86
